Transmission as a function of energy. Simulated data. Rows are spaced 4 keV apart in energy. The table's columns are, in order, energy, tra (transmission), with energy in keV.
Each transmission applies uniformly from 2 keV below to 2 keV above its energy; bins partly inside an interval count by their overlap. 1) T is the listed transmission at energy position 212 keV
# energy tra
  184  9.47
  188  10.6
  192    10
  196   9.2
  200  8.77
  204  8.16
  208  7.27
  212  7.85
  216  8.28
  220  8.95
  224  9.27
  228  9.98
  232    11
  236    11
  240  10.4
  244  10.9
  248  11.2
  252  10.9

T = 7.85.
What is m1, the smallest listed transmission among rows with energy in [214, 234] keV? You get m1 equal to 8.28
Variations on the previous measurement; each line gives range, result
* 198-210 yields 7.27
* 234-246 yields 10.4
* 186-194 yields 10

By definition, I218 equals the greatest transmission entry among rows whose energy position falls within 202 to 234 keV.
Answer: 11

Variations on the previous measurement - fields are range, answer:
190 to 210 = 10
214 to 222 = 8.95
